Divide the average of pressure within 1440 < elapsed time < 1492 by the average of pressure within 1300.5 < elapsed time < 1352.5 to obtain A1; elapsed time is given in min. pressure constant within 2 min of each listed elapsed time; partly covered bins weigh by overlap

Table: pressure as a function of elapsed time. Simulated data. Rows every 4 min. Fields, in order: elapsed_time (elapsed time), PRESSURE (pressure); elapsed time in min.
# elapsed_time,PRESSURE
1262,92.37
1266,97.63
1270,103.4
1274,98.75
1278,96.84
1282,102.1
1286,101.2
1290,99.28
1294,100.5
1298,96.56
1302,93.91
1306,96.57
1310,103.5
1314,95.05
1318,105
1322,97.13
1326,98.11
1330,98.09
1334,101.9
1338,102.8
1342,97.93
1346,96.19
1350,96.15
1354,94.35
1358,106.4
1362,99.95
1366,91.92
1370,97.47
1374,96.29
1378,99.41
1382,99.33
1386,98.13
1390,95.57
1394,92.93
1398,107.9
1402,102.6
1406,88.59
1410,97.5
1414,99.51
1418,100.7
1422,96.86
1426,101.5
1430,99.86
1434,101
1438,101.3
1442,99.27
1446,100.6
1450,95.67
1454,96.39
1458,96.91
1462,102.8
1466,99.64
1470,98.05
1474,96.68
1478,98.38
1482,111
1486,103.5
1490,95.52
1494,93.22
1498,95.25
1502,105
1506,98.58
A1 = 1.01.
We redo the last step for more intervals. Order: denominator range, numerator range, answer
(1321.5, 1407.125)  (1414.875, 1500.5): 1.01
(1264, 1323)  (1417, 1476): 1.00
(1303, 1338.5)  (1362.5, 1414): 0.98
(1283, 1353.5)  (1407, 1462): 1.00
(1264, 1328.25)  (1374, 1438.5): 1.00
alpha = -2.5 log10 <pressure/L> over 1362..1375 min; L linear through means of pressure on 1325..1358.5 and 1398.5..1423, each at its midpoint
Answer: 0.03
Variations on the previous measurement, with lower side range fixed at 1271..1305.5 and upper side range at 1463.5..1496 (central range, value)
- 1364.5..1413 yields 0.02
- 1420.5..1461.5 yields 0.00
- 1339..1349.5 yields 0.02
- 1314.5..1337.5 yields -0.01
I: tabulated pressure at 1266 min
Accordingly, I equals 97.63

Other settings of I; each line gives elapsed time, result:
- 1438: 101.3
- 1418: 100.7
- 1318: 105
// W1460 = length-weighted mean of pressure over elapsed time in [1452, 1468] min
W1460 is 98.9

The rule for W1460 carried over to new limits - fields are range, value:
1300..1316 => 97.3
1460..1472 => 100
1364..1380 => 96.3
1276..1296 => 100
